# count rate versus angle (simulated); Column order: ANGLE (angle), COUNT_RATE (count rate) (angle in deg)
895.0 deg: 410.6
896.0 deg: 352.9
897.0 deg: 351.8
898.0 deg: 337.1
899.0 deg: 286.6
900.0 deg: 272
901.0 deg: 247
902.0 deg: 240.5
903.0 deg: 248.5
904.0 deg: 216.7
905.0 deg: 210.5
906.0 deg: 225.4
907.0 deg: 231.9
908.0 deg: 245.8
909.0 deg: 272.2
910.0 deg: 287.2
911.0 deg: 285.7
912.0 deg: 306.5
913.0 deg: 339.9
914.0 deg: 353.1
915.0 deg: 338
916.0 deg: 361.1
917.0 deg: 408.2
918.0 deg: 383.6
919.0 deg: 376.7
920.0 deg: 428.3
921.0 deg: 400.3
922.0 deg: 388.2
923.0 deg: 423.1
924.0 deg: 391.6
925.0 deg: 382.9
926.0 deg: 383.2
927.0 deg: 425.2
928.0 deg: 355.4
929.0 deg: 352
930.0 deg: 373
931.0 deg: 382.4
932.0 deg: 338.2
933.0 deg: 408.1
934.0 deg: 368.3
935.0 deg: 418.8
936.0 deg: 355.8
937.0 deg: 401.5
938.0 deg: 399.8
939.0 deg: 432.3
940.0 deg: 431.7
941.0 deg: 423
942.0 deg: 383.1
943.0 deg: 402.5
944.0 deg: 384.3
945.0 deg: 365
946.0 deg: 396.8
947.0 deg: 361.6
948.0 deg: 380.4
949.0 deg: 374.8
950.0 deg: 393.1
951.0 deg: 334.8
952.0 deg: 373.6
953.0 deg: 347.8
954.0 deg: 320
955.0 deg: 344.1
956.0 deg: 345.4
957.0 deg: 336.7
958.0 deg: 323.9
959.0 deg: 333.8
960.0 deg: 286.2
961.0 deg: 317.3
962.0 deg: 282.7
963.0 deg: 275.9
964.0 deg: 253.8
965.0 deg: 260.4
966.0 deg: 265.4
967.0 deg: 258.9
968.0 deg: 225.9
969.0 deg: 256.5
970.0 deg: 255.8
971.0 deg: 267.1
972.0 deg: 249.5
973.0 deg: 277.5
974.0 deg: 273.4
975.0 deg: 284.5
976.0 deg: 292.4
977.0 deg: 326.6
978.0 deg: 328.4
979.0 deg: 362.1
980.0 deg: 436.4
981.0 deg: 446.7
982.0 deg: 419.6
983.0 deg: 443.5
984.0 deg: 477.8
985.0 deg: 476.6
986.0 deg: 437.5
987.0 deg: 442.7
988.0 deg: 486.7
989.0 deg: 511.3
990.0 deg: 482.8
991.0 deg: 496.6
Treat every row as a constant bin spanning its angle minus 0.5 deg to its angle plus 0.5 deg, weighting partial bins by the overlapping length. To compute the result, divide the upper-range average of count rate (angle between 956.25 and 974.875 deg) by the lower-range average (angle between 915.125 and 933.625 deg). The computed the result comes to 0.72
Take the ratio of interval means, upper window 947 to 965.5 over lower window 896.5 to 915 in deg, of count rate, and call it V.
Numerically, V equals 1.18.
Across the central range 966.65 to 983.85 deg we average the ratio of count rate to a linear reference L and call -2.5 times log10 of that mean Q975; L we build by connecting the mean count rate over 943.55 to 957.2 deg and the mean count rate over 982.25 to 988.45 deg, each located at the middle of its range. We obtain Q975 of 0.32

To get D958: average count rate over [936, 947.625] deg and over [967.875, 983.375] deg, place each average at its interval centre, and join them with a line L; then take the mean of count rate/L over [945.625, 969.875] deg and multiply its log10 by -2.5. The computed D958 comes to 0.15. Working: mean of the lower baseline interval 396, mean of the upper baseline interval 323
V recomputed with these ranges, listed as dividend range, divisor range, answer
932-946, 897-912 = 1.51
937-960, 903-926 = 1.13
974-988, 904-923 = 1.22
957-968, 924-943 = 0.73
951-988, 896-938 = 0.99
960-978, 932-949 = 0.70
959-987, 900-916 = 1.19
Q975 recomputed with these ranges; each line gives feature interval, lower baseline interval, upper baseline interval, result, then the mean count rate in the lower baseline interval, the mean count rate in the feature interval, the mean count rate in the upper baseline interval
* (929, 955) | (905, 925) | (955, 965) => -0.19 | 337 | 381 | 306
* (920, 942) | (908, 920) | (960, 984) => -0.19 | 337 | 393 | 310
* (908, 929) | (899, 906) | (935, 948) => -0.18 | 242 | 361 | 395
